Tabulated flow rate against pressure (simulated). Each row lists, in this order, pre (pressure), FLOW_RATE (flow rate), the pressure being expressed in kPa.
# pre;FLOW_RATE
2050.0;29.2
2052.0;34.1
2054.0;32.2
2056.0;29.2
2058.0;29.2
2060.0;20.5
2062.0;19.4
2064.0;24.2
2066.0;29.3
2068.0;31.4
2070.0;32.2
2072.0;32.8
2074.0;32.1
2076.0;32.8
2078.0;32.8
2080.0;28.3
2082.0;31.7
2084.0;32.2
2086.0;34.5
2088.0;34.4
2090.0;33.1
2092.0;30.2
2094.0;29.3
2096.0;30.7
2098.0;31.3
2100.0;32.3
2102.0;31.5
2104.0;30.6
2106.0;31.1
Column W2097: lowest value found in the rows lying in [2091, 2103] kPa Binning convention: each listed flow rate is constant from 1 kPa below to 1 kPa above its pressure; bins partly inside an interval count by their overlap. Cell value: 29.3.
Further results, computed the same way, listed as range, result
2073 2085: 28.3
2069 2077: 32.1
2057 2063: 19.4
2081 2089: 31.7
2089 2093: 30.2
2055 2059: 29.2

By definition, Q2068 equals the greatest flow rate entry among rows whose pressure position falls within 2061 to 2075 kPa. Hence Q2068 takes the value 32.8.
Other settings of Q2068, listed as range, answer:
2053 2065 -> 32.2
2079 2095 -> 34.5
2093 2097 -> 30.7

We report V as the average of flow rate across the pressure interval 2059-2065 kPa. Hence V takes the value 21.4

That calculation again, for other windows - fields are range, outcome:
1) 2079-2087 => 31.7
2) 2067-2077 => 32.3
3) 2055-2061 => 26.3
